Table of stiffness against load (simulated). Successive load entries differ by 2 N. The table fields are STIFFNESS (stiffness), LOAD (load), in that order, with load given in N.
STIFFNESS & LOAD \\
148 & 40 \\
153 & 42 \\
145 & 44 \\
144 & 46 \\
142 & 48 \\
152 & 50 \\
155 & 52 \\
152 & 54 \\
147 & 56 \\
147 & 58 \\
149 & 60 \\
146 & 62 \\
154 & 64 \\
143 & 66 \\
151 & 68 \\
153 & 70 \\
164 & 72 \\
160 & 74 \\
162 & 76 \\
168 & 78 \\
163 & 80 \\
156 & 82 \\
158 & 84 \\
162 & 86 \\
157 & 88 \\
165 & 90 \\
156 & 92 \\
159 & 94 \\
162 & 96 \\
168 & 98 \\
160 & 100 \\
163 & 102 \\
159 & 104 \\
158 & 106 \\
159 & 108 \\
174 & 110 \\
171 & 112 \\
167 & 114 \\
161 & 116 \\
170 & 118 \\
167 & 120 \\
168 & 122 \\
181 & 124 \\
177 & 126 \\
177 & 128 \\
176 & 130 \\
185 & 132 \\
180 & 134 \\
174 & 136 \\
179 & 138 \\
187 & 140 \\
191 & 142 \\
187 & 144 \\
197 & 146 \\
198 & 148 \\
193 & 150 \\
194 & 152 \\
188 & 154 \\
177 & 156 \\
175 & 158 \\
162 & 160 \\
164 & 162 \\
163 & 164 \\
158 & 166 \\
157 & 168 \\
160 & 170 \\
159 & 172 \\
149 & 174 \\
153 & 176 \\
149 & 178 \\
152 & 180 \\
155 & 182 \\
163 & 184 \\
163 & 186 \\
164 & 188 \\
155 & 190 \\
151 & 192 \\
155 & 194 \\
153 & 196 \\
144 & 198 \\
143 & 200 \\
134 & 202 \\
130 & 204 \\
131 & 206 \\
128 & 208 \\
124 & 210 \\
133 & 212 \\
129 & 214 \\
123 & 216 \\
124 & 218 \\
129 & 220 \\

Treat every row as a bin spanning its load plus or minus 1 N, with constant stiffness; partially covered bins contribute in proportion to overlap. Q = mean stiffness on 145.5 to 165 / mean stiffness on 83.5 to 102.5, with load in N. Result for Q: 1.12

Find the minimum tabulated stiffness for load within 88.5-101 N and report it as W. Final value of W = 156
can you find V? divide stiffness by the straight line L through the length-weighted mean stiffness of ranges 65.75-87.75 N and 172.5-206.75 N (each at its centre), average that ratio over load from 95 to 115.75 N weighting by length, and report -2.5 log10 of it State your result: -0.05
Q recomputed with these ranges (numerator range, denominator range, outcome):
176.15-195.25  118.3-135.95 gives 0.89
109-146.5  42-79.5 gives 1.16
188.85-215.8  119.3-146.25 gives 0.77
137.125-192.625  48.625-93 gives 1.09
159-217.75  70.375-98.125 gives 0.92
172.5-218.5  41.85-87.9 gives 0.94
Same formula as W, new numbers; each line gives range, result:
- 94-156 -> 158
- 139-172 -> 157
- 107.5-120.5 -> 159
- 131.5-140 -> 174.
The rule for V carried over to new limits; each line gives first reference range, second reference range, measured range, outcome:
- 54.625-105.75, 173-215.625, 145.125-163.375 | -0.217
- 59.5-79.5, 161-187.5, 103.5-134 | -0.094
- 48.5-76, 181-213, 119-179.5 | -0.177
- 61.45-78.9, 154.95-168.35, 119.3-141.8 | -0.100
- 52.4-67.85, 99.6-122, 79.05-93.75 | -0.017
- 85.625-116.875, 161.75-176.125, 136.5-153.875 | -0.191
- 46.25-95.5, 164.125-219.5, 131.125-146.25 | -0.225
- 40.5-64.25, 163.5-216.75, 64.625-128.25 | -0.102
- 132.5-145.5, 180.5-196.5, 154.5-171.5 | 0.038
